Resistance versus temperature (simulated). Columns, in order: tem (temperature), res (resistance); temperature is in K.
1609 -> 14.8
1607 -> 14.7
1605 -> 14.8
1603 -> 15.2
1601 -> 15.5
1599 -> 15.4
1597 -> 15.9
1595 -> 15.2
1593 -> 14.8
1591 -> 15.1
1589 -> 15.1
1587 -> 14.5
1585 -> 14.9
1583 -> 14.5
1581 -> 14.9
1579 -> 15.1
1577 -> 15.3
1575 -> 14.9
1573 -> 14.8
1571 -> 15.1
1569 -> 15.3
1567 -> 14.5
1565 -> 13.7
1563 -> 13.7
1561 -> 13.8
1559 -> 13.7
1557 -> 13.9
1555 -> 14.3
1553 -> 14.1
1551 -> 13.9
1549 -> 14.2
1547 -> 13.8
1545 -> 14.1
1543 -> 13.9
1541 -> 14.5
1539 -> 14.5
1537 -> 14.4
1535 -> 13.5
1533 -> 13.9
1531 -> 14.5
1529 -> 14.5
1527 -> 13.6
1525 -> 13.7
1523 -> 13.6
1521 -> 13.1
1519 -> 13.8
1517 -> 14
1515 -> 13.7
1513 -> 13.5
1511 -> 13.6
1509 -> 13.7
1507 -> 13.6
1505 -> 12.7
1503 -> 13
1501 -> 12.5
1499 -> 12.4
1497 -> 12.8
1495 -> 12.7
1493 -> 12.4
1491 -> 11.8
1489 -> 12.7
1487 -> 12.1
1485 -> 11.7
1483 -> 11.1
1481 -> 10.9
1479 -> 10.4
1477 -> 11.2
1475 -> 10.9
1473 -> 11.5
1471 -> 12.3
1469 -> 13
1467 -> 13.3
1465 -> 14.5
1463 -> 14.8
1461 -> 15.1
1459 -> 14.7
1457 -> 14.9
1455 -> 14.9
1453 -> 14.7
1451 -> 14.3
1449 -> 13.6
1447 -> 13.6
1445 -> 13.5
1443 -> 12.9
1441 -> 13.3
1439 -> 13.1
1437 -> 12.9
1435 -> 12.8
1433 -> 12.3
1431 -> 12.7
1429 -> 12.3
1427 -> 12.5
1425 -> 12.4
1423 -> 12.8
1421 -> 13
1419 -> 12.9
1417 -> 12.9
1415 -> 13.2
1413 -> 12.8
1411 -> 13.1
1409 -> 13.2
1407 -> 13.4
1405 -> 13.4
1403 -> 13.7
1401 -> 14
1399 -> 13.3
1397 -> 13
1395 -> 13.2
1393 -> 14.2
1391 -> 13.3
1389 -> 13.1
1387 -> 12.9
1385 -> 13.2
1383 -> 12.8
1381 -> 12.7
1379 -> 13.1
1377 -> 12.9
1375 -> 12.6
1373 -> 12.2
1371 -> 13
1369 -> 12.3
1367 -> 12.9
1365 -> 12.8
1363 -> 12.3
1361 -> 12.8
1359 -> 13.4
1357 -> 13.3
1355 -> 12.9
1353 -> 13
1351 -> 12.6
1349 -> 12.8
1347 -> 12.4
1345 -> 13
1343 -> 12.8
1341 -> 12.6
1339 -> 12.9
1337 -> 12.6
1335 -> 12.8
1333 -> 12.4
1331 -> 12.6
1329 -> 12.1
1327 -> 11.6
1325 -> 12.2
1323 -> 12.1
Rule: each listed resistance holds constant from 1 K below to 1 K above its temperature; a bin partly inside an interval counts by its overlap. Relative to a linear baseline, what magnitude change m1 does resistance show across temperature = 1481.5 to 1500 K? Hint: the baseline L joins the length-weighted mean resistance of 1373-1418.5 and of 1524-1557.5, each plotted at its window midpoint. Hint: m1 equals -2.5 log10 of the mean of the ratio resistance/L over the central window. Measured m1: 0.13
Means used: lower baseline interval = 13.2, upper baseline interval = 14.1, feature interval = 12.2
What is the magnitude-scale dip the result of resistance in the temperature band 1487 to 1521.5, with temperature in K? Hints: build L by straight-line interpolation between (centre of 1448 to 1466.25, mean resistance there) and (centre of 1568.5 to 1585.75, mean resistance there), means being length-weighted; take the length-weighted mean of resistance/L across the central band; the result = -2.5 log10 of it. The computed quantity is 0.13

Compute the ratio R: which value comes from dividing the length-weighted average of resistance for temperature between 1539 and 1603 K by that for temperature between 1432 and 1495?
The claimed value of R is 1.1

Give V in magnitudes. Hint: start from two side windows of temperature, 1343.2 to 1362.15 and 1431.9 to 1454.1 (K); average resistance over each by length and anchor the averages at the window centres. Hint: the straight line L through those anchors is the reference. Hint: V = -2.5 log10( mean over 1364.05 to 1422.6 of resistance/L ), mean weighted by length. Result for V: 0.00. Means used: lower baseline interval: 12.9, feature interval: 13.1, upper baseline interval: 13.4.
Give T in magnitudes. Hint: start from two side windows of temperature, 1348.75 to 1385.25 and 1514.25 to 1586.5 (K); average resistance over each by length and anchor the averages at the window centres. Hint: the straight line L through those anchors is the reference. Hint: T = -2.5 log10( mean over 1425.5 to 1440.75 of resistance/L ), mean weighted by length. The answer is 0.05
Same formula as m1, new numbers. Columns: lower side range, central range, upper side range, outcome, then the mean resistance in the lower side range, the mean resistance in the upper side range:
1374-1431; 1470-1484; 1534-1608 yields 0.22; 13.1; 14.6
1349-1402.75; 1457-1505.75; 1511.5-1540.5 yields 0.09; 13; 13.9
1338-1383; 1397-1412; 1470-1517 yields -0.06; 12.8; 12.3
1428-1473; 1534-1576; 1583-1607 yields 0.03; 13.6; 15.1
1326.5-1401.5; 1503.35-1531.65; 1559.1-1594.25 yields 0.04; 12.9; 14.7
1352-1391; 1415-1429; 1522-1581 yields 0.04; 12.9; 14.2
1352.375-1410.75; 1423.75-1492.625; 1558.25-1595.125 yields 0.06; 13.1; 14.7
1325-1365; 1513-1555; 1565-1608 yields 0.04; 12.7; 15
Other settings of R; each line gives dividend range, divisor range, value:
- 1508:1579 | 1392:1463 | 1.05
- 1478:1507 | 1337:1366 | 0.95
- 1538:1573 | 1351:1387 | 1.11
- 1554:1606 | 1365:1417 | 1.13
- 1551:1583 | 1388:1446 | 1.11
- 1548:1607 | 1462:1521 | 1.16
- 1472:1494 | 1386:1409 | 0.86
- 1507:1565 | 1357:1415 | 1.06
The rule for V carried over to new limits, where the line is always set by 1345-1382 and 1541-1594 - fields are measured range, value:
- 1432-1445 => 0.039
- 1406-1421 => 0.011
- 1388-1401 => -0.030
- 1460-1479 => 0.068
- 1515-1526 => 0.033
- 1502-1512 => 0.051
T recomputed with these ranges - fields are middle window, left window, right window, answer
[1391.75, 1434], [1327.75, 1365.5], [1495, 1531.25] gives -0.005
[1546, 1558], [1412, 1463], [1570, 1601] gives 0.048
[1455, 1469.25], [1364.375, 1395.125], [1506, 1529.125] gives -0.083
